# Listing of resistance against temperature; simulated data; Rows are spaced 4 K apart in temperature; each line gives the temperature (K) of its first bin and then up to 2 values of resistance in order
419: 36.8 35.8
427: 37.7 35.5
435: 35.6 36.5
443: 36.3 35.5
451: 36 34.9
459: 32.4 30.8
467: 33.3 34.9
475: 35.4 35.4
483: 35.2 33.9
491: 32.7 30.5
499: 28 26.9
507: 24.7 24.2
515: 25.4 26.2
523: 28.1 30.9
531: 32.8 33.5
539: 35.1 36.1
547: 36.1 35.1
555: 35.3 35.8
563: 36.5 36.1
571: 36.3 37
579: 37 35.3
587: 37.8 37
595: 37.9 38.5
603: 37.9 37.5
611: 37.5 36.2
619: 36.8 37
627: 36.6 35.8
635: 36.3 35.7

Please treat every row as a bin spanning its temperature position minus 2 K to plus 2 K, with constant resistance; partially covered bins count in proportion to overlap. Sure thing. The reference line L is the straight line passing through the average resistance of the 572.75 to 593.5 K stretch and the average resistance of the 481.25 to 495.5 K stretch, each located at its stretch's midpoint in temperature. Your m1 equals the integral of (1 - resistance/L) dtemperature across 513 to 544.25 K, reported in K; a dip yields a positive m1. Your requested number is 3.5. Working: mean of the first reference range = 33.3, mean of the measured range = 30.9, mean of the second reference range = 36.8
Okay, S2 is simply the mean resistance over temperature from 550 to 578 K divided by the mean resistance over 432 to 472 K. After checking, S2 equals 1.0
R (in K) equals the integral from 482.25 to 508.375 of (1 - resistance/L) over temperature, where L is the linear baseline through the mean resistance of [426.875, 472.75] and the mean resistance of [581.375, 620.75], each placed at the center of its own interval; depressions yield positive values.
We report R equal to 4.0 K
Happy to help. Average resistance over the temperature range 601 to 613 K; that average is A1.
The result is 37.6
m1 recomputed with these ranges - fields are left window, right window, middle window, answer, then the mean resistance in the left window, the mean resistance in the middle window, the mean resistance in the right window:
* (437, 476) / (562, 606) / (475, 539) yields 9.6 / 34.6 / 30.2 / 37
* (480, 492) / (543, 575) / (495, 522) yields 6.5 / 34.2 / 26.3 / 36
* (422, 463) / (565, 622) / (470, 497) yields 1.4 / 35.4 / 34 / 37.1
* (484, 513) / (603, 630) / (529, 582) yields -4.5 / 28.9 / 35.6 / 37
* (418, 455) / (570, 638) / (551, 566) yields 0.4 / 36.1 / 35.8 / 37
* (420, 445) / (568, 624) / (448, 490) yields 2.6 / 36.3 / 34.2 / 37.1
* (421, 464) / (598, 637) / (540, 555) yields 0.3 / 35.3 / 35.7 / 37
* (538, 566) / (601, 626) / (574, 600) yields -0.5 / 35.8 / 37.2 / 37.1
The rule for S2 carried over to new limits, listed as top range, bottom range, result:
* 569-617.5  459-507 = 1.16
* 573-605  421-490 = 1.07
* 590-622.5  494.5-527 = 1.39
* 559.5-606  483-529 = 1.29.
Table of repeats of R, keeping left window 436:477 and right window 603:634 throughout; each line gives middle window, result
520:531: 1.8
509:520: 3.2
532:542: 0.4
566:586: -0.1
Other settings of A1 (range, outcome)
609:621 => 36.8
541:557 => 35.6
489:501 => 30.4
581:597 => 37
